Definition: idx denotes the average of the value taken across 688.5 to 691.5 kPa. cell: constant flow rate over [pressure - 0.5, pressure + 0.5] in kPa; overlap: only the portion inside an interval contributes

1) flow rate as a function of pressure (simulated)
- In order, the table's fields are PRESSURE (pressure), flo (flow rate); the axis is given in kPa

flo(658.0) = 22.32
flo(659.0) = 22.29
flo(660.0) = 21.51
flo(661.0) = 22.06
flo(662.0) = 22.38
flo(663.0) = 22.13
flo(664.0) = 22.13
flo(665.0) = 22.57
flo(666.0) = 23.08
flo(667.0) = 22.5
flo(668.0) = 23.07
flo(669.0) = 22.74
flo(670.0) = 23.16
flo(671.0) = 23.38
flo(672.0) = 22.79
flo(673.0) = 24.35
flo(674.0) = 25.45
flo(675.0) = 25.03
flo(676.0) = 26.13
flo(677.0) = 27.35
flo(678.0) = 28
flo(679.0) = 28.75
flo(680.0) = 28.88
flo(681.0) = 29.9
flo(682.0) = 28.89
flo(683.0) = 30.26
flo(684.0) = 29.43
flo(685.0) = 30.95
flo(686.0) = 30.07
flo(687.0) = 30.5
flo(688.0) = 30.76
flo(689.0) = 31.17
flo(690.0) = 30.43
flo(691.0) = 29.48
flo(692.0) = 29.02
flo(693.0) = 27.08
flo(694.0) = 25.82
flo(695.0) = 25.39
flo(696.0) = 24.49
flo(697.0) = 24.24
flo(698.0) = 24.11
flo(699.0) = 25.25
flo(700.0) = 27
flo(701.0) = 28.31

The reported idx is 30.4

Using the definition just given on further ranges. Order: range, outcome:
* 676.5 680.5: 28.2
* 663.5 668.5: 22.7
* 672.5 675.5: 24.9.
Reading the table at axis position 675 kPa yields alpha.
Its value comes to 25.03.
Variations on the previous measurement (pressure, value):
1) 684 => 29.43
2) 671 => 23.38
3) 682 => 28.89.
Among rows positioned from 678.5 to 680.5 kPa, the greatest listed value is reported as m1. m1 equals 28.88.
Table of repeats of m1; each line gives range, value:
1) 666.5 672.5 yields 23.38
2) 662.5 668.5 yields 23.08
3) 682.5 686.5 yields 30.95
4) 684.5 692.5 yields 31.17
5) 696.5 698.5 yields 24.24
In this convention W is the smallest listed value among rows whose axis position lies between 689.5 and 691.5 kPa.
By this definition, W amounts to 29.48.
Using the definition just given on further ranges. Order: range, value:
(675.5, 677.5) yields 26.13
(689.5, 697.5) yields 24.24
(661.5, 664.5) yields 22.13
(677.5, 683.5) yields 28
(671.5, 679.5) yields 22.79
